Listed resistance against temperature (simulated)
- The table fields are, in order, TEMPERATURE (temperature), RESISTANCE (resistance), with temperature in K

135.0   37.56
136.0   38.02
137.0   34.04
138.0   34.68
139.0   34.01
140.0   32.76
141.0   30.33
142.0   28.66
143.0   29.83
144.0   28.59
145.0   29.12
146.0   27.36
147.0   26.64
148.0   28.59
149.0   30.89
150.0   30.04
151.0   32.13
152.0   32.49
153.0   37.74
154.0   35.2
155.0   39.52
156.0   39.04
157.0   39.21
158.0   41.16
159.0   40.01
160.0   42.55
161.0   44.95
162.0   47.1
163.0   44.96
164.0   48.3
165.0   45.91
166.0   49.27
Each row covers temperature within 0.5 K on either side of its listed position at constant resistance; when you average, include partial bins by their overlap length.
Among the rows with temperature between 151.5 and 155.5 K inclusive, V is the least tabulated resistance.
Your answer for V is 32.49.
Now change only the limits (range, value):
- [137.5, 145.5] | 28.59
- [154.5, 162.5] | 39.04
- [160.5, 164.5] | 44.95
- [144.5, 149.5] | 26.64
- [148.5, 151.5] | 30.04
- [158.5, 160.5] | 40.01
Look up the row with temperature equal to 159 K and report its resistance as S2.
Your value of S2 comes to 40.01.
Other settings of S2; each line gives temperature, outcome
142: 28.66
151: 32.13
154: 35.2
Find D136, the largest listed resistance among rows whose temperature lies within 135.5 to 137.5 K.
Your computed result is 38.02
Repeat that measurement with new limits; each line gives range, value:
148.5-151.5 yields 32.13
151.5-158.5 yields 41.16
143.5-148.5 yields 29.12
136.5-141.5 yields 34.68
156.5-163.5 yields 47.1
